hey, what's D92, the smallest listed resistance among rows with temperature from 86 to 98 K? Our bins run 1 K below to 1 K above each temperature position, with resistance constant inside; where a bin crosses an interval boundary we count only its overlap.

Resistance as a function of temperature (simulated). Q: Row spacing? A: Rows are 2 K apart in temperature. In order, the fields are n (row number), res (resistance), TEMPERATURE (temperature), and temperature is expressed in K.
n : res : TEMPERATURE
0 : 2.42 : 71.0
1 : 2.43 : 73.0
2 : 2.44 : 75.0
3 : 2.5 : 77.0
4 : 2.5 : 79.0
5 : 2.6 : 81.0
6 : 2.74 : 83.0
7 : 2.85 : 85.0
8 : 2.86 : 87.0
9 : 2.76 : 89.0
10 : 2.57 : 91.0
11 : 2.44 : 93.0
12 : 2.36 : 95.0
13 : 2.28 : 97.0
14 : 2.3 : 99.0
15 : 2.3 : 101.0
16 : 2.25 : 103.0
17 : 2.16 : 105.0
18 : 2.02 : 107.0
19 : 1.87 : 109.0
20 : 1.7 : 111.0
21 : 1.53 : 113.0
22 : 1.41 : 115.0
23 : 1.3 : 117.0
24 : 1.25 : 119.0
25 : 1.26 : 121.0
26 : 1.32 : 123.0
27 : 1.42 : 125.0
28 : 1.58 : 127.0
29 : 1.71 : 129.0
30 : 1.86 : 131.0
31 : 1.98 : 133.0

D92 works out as 2.28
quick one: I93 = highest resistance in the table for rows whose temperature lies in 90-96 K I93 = 2.57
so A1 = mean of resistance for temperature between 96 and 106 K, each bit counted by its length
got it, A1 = 2.26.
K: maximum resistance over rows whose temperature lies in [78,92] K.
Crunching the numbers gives 2.86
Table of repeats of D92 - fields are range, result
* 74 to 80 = 2.44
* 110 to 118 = 1.3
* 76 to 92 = 2.5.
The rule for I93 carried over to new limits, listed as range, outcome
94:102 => 2.36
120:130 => 1.71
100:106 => 2.3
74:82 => 2.6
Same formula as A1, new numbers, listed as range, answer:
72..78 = 2.46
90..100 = 2.39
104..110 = 2.02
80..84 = 2.67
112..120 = 1.37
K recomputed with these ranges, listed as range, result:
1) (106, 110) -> 2.02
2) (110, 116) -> 1.7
